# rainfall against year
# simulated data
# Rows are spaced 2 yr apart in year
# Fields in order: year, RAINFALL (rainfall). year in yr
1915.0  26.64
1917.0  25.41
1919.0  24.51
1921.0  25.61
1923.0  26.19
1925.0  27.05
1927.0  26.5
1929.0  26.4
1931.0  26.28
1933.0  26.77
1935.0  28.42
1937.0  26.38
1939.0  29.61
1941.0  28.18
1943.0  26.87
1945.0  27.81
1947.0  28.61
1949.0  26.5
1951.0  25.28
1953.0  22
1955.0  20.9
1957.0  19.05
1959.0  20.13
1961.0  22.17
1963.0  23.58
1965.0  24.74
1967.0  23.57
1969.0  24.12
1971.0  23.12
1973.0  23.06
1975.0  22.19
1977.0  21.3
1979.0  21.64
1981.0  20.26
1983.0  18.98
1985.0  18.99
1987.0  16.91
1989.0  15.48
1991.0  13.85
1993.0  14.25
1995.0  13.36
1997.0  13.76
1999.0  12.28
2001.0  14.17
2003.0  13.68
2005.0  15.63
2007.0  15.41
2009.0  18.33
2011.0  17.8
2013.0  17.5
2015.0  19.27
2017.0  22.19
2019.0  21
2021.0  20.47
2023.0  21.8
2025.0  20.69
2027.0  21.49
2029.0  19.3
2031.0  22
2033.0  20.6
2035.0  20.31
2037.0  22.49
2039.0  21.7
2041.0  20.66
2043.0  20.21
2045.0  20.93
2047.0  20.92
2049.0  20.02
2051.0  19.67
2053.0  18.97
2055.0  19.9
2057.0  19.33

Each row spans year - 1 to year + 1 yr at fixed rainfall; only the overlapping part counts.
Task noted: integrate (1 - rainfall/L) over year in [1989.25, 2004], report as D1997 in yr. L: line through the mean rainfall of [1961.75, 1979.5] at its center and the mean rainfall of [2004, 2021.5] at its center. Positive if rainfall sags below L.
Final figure 4.78 yr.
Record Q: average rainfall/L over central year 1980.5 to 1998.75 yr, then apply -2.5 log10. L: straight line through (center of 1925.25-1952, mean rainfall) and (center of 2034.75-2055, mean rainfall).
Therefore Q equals 0.45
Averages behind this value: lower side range 27.2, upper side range 20.6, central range 15.9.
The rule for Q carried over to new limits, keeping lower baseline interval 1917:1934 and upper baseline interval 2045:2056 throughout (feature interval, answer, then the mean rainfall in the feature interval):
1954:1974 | 0.08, 22.4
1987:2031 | 0.25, 17.3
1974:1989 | 0.18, 19.7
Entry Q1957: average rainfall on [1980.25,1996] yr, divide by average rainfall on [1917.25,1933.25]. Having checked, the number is 0.63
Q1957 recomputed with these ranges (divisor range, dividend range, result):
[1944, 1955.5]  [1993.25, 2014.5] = 0.60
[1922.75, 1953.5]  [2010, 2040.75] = 0.77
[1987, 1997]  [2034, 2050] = 1.45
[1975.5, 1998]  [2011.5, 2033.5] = 1.19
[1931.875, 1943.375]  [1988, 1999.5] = 0.50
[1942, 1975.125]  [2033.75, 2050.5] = 0.88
